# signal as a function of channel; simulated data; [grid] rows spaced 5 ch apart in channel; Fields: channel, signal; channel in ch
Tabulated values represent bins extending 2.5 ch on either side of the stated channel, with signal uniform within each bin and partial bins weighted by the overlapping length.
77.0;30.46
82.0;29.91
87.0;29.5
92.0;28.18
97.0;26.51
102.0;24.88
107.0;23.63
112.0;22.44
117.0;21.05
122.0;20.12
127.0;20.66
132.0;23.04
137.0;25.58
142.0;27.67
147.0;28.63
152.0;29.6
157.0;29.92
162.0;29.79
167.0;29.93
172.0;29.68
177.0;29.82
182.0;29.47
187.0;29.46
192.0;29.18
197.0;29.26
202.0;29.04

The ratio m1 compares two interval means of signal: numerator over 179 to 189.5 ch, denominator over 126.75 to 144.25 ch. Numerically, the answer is 1.20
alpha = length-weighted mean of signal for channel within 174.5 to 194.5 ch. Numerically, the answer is 29.5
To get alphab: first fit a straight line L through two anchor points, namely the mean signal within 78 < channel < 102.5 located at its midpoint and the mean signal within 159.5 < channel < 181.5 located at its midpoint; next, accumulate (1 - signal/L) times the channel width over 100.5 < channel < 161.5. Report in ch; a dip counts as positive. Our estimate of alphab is 8.6 ch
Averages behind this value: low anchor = 28.2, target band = 24.9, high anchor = 29.8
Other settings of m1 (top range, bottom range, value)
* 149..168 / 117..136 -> 1.38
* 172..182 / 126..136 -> 1.31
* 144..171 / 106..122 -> 1.35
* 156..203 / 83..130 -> 1.22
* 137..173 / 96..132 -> 1.28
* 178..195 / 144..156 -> 1.01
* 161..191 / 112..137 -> 1.36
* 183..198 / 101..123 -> 1.31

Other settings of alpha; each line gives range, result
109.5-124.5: 21.2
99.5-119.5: 23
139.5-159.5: 29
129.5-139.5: 24.3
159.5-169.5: 29.9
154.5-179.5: 29.8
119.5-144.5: 23.4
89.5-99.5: 27.3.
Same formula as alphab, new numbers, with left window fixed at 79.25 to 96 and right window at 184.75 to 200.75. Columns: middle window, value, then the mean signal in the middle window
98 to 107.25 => 1.35 ch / 24.8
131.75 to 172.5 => 1.04 ch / 28.4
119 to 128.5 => 2.84 ch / 20.4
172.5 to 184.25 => -0.17 ch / 29.7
